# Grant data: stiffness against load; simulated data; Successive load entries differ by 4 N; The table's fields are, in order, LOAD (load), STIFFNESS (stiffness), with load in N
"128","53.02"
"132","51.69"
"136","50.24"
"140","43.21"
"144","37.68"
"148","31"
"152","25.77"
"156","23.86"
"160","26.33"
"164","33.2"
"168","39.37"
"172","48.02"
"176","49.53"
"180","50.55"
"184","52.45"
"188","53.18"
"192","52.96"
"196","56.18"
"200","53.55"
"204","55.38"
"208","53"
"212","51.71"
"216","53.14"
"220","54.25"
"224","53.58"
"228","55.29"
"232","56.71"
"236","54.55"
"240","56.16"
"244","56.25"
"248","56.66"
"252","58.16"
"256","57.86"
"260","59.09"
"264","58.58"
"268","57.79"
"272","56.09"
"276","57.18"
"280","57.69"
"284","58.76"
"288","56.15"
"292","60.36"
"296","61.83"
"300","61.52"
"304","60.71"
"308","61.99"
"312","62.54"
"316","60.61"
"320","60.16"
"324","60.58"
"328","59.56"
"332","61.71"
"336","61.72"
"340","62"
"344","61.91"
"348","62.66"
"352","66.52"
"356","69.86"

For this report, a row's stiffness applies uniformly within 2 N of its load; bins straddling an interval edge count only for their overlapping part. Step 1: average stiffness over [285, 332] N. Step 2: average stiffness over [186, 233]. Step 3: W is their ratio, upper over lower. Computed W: 1.12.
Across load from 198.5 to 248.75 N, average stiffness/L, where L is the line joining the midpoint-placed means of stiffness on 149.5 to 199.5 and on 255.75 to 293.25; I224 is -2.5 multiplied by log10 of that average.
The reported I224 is -0.09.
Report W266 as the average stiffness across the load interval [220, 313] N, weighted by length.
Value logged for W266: 57.9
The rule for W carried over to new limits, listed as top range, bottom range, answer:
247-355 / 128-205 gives 1.37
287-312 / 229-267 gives 1.06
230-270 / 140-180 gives 1.58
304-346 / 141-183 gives 1.65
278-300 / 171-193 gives 1.16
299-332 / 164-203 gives 1.22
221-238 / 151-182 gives 1.47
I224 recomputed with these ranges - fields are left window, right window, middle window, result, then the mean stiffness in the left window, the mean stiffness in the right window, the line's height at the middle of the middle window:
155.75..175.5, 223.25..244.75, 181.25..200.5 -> -0.23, 36.2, 55.5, 43.3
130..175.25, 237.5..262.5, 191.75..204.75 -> -0.17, 37.6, 57.3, 46.9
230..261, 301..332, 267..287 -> 0.02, 56.9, 61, 58.7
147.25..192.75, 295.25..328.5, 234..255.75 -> -0.10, 40.4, 61.1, 51.3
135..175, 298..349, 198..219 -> -0.21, 35.9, 61.3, 43.9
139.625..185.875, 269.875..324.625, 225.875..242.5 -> -0.13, 38.2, 59.7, 49.6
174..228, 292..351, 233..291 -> 0.00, 53.1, 61.4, 57.3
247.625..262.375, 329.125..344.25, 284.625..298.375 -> 0.00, 58.1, 61.7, 59.7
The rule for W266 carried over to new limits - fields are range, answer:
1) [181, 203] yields 53.6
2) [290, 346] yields 61.2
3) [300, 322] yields 61.2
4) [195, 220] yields 53.8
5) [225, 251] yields 55.9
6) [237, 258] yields 56.9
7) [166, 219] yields 51.5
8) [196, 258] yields 55.1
